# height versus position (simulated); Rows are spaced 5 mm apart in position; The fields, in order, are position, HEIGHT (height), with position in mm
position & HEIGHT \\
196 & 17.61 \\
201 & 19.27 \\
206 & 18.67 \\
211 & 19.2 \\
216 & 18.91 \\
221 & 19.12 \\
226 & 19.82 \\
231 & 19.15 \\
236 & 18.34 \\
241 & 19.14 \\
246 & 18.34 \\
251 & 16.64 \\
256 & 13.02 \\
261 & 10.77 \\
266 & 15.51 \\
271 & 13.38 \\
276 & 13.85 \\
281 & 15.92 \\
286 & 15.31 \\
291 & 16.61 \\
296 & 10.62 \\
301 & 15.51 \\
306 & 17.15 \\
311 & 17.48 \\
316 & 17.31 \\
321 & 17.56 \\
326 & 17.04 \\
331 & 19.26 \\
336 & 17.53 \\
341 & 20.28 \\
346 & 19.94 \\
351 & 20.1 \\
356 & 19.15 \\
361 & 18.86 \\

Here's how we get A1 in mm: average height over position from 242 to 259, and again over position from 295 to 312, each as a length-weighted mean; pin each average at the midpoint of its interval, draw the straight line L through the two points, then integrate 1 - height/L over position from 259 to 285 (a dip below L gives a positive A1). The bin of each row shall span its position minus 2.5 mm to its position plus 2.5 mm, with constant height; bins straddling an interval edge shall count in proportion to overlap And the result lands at 2.9 mm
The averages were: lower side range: 16.1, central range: 14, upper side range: 15.4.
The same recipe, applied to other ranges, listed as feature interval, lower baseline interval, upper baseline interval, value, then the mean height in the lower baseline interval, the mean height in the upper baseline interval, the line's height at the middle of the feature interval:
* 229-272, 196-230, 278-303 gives 2.4 mm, 19.1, 14.8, 17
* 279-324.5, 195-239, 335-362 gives 7.8 mm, 18.9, 19.4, 19.3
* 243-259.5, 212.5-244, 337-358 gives 2.9 mm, 19.1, 19.7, 19.2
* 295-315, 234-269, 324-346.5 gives 2.3 mm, 15.9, 18.7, 17.7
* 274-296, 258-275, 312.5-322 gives -0.2 mm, 13.3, 17.4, 14.8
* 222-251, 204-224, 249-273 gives -4.0 mm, 19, 13.8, 16.5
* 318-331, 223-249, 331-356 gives 1.1 mm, 18.9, 19.4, 19.3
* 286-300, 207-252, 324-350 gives 3.5 mm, 18.8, 18.9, 18.9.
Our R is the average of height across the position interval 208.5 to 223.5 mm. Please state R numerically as 19.1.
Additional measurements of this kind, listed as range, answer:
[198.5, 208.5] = 19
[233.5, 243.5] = 18.7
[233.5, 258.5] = 17.1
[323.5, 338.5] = 17.9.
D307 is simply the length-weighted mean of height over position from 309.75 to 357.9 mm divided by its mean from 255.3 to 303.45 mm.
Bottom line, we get 1.32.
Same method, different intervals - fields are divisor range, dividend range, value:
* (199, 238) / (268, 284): 0.76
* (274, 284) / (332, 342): 1.25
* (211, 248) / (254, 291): 0.75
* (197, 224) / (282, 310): 0.80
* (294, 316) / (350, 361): 1.25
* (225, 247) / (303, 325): 0.91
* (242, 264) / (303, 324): 1.15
